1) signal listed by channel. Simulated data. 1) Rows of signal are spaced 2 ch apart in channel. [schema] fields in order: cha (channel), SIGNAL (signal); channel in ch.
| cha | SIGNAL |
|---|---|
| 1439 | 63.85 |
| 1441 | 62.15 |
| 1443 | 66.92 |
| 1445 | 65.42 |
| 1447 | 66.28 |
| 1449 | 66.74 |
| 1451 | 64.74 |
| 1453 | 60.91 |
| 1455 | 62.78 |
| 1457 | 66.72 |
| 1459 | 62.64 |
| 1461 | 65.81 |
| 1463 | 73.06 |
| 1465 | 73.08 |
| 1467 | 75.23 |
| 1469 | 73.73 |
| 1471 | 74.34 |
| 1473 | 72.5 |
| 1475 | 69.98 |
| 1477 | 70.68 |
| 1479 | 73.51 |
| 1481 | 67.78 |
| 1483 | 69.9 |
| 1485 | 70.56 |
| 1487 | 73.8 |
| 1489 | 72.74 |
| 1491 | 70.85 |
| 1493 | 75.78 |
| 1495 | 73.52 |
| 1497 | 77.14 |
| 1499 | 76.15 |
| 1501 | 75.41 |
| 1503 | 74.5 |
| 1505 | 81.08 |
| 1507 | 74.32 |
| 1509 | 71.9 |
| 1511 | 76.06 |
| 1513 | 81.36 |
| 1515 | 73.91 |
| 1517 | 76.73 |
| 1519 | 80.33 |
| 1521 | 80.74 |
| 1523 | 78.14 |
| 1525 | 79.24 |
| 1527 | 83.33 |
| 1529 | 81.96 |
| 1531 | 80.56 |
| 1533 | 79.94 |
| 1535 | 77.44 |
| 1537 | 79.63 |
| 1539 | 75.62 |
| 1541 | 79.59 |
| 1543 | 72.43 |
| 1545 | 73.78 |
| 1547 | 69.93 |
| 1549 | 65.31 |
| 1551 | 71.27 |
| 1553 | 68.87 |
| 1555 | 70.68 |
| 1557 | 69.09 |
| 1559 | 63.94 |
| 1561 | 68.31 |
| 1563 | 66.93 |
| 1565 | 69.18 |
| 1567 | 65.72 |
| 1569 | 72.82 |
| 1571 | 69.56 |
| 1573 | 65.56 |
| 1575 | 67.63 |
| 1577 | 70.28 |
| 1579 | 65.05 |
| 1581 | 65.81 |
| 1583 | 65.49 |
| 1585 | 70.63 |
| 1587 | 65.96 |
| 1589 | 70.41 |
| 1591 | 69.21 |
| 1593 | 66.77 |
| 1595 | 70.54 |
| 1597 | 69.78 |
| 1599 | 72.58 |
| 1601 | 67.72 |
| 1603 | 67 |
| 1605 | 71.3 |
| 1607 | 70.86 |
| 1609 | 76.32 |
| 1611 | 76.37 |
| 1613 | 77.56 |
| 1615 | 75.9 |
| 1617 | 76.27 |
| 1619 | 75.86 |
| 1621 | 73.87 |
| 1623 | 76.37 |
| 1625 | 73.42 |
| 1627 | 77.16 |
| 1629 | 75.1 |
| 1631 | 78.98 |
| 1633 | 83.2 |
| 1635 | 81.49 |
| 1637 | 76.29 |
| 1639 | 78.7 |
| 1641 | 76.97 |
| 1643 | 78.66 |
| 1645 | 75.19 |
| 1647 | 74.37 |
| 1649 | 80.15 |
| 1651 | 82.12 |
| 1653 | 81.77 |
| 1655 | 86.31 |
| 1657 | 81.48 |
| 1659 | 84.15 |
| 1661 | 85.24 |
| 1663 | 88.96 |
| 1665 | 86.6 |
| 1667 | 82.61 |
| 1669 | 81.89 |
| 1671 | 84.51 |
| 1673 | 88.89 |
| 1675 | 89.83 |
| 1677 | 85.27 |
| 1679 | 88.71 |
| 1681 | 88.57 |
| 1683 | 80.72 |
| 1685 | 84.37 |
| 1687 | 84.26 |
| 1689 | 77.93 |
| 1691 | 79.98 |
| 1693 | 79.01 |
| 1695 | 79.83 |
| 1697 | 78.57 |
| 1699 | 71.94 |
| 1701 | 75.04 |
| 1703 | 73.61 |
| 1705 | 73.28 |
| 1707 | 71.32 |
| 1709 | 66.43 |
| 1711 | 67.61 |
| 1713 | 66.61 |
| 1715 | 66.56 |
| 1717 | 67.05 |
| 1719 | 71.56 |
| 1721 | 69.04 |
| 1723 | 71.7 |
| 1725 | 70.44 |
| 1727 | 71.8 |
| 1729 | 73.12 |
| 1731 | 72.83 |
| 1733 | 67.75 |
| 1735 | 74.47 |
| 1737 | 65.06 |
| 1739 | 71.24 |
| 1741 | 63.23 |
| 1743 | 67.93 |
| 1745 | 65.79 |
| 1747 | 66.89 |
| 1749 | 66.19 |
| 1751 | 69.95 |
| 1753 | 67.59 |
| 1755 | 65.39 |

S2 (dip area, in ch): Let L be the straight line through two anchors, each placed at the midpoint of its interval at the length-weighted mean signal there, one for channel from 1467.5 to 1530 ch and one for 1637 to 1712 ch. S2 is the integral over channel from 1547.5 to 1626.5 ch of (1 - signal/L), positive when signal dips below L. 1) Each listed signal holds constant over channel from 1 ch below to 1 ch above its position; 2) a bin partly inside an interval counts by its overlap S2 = 7.7 ch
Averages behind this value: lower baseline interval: 75.2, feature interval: 70.2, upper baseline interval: 80.3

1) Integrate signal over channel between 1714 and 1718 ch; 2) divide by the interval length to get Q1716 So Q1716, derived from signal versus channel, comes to 66.8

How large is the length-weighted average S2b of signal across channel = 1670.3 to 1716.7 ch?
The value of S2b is 78.2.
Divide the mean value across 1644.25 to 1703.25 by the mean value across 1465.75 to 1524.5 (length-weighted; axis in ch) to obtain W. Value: 1.10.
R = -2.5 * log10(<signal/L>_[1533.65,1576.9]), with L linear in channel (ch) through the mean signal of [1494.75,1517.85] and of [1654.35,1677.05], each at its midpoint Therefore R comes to 0.12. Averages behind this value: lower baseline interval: 76.1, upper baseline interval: 85.5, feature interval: 70.7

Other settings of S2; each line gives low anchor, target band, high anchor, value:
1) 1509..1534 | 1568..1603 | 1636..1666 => 5.0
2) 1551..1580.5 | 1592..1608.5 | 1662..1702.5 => 0.6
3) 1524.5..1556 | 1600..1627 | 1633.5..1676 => 2.0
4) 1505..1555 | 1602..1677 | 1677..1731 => -3.7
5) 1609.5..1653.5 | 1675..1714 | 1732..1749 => -3.2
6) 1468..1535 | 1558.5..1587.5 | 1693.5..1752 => 2.5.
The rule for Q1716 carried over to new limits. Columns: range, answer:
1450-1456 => 62.8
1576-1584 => 66.7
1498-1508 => 76.3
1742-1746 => 66.9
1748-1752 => 68.1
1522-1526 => 78.7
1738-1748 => 67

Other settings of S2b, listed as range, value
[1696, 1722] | 70.7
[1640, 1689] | 83.3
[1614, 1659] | 78.3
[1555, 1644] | 72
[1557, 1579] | 67.9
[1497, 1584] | 73.4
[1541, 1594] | 68.7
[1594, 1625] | 73.2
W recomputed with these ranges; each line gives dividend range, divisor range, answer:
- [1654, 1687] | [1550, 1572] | 1.24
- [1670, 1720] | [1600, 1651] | 1.02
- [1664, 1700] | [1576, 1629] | 1.16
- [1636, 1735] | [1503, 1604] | 1.08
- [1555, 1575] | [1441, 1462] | 1.05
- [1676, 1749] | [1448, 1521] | 1.02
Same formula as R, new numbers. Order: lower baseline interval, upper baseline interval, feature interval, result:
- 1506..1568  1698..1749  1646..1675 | -0.18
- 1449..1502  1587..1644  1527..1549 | -0.07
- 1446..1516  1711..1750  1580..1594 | 0.04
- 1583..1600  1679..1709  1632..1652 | -0.07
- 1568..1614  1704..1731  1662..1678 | -0.23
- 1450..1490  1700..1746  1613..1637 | -0.11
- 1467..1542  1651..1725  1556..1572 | 0.13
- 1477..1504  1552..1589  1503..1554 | -0.09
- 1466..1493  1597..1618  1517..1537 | -0.11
